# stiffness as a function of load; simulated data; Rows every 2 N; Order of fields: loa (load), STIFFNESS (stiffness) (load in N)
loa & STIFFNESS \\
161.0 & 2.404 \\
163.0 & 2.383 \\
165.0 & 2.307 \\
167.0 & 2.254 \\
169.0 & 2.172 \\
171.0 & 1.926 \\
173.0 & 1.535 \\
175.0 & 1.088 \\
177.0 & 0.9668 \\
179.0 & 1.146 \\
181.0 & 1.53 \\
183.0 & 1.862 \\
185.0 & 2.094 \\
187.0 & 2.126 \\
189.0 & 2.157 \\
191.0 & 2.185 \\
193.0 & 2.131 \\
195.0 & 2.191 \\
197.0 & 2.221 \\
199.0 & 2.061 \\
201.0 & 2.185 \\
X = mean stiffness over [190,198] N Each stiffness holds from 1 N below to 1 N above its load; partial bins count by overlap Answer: 2.18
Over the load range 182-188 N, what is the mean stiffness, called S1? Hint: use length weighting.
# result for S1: 2.03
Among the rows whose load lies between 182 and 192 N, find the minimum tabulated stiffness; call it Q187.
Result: 1.862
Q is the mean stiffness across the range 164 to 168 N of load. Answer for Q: 2.28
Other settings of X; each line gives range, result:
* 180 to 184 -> 1.7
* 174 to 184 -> 1.32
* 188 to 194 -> 2.16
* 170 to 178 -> 1.38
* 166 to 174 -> 1.97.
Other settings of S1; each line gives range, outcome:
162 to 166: 2.34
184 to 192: 2.14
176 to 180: 1.06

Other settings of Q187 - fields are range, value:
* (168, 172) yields 1.926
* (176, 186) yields 0.9668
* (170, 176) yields 1.088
